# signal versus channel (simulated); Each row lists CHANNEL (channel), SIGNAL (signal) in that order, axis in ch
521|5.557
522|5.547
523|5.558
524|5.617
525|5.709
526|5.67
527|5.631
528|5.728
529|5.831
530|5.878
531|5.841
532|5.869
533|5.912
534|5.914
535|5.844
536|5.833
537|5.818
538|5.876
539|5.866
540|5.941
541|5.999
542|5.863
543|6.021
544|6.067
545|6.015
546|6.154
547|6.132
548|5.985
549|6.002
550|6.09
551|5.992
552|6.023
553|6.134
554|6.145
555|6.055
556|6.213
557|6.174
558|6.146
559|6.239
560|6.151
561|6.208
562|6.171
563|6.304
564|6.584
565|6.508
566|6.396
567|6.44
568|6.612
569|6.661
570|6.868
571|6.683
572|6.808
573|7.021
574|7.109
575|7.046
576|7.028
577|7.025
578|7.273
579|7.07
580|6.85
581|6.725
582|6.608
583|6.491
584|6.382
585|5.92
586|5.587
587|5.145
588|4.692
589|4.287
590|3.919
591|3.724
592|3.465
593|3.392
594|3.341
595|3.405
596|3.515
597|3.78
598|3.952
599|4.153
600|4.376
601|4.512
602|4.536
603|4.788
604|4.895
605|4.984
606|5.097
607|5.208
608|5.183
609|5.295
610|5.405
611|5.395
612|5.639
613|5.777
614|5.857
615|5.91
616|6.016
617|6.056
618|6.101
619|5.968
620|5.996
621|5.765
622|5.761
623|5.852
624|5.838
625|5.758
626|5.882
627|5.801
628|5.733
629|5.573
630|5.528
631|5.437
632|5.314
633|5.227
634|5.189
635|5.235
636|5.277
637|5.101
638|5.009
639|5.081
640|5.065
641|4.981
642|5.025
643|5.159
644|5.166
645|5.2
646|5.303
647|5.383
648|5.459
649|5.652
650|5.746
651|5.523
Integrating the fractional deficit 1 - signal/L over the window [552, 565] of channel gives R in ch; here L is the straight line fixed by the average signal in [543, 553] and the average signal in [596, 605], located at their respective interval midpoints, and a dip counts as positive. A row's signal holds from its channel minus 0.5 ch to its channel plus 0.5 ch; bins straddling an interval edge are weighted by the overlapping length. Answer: -1.1 ch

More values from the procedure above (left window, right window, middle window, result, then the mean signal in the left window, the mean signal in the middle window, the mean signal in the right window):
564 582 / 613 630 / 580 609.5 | 7.48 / 6.82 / 4.77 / 5.85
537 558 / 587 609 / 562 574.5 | -3.14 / 6.03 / 6.65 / 4.29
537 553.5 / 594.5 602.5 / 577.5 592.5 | -3.45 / 6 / 5.61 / 4.03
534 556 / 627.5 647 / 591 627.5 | 2.69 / 6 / 5.06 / 5.25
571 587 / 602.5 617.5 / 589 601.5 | 4.57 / 6.68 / 3.81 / 5.43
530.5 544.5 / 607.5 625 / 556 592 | -2.33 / 5.9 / 6.21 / 5.75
